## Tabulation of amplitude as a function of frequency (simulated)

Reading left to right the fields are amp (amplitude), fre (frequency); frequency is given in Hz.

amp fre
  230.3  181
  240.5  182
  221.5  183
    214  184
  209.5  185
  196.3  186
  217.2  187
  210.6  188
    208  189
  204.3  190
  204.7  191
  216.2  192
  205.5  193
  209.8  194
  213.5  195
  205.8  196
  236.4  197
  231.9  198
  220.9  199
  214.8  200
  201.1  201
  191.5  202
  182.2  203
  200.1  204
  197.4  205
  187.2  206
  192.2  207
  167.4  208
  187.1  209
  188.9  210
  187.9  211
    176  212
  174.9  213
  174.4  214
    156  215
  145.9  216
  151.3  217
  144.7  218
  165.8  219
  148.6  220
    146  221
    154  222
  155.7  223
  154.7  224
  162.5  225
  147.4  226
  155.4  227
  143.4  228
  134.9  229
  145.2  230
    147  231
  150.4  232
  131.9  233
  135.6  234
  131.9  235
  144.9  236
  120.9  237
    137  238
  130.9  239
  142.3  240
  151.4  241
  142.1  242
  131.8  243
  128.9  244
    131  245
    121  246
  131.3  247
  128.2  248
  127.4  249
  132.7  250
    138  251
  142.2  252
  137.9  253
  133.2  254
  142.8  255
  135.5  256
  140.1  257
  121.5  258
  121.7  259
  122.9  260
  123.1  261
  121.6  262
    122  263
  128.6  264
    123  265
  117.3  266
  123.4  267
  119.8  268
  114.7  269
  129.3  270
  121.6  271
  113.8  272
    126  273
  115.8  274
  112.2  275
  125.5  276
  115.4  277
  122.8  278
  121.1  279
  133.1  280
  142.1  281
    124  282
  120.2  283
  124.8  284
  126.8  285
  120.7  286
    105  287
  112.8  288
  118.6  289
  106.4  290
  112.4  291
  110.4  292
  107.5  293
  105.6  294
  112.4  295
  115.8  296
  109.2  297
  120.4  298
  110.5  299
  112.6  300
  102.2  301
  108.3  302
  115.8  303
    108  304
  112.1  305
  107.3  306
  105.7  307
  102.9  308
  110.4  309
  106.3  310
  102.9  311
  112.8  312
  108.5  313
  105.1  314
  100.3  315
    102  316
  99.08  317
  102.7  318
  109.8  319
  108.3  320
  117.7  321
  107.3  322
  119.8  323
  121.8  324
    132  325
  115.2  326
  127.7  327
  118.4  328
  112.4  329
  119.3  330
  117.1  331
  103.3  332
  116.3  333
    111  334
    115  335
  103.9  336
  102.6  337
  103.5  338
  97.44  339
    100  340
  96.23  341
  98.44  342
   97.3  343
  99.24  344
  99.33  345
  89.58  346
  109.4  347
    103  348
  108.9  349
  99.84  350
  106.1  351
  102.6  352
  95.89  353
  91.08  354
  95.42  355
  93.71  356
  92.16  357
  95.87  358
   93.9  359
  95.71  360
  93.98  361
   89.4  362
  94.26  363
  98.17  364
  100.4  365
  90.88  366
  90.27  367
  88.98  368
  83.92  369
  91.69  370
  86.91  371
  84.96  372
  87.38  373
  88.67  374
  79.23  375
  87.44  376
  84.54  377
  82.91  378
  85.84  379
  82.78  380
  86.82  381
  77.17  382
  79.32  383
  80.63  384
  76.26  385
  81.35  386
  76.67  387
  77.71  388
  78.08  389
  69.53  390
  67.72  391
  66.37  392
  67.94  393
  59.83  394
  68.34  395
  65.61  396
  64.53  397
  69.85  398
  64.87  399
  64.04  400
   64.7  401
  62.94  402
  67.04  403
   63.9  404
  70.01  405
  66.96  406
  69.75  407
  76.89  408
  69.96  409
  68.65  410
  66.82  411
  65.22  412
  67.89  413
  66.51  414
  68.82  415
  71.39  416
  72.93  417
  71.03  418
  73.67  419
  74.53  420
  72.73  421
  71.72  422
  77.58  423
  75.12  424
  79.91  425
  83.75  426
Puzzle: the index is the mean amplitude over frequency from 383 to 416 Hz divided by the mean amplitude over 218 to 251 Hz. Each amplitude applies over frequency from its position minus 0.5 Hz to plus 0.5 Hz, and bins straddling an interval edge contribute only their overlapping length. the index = 0.5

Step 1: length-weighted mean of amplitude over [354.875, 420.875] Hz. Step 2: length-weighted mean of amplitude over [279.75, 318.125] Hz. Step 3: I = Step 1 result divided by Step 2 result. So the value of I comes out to 0.7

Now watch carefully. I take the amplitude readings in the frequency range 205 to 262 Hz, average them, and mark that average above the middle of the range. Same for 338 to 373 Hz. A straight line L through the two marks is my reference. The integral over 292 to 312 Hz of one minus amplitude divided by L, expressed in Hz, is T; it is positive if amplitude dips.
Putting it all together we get 1.5 Hz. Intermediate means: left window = 147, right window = 95.7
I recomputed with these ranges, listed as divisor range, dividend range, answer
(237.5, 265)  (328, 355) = 0.79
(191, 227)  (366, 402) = 0.42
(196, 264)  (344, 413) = 0.53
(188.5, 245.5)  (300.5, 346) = 0.64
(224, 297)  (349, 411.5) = 0.63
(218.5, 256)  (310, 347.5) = 0.77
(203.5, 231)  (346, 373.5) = 0.58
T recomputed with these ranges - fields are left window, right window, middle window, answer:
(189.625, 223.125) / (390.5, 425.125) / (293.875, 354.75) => 4.89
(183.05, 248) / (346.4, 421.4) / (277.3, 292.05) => 1.51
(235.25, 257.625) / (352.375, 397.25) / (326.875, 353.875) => -2.07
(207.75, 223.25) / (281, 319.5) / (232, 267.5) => 2.73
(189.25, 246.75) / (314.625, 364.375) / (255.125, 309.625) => 6.59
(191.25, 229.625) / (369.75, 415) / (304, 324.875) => 1.84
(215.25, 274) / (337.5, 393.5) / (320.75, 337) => -1.89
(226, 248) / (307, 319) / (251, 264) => -0.17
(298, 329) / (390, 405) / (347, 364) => -1.76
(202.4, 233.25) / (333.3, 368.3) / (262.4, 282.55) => 2.08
